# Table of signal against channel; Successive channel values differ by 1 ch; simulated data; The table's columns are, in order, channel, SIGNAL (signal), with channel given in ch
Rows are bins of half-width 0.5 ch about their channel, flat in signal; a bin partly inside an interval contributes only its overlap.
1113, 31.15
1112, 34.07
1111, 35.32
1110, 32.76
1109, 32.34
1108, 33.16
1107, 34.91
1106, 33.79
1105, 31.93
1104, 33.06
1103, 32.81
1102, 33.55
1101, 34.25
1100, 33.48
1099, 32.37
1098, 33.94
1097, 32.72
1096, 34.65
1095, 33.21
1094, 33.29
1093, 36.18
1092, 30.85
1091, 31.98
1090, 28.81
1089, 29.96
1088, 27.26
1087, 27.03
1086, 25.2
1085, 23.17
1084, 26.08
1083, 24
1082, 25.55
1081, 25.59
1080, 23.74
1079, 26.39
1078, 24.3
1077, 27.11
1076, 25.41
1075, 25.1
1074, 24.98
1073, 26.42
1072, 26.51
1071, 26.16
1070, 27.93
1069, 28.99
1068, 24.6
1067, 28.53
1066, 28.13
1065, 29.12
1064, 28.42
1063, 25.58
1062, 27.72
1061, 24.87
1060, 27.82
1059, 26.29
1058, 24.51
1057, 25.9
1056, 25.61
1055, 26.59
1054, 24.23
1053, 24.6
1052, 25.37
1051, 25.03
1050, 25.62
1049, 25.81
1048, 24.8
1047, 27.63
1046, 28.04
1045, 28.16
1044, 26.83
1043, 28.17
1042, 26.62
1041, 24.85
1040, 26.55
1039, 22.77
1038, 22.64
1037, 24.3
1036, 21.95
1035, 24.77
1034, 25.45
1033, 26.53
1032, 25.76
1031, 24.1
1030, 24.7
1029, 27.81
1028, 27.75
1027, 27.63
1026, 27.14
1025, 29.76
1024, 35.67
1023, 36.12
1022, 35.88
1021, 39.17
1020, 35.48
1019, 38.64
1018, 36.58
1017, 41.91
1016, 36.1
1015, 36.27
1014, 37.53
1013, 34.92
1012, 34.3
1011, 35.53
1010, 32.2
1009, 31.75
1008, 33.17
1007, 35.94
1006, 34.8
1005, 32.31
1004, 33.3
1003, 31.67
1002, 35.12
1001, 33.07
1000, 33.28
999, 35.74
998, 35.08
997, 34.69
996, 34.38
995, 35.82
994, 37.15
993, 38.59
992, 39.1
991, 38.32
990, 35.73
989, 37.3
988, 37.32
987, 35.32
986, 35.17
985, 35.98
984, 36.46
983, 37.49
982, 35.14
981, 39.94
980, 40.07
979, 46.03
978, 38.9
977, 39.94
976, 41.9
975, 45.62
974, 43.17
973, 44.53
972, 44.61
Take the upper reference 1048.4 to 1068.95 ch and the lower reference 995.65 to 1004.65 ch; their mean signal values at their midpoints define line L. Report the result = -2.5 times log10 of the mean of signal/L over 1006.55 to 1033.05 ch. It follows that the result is -0.05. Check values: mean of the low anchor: 34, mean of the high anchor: 26.3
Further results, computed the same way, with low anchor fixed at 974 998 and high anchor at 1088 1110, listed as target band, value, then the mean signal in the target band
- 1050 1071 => 0.29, 26.5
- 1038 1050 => 0.33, 26.2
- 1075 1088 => 0.31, 25.4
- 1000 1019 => 0.07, 34.9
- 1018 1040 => 0.24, 28.9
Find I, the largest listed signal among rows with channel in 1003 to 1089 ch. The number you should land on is 41.91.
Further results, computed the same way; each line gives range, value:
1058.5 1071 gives 29.12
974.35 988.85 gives 46.03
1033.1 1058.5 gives 28.17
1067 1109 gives 36.18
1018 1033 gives 39.17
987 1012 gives 39.1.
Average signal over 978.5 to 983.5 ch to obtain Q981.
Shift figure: 39.7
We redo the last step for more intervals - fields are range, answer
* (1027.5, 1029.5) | 27.8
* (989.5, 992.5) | 37.7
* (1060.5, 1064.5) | 26.6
